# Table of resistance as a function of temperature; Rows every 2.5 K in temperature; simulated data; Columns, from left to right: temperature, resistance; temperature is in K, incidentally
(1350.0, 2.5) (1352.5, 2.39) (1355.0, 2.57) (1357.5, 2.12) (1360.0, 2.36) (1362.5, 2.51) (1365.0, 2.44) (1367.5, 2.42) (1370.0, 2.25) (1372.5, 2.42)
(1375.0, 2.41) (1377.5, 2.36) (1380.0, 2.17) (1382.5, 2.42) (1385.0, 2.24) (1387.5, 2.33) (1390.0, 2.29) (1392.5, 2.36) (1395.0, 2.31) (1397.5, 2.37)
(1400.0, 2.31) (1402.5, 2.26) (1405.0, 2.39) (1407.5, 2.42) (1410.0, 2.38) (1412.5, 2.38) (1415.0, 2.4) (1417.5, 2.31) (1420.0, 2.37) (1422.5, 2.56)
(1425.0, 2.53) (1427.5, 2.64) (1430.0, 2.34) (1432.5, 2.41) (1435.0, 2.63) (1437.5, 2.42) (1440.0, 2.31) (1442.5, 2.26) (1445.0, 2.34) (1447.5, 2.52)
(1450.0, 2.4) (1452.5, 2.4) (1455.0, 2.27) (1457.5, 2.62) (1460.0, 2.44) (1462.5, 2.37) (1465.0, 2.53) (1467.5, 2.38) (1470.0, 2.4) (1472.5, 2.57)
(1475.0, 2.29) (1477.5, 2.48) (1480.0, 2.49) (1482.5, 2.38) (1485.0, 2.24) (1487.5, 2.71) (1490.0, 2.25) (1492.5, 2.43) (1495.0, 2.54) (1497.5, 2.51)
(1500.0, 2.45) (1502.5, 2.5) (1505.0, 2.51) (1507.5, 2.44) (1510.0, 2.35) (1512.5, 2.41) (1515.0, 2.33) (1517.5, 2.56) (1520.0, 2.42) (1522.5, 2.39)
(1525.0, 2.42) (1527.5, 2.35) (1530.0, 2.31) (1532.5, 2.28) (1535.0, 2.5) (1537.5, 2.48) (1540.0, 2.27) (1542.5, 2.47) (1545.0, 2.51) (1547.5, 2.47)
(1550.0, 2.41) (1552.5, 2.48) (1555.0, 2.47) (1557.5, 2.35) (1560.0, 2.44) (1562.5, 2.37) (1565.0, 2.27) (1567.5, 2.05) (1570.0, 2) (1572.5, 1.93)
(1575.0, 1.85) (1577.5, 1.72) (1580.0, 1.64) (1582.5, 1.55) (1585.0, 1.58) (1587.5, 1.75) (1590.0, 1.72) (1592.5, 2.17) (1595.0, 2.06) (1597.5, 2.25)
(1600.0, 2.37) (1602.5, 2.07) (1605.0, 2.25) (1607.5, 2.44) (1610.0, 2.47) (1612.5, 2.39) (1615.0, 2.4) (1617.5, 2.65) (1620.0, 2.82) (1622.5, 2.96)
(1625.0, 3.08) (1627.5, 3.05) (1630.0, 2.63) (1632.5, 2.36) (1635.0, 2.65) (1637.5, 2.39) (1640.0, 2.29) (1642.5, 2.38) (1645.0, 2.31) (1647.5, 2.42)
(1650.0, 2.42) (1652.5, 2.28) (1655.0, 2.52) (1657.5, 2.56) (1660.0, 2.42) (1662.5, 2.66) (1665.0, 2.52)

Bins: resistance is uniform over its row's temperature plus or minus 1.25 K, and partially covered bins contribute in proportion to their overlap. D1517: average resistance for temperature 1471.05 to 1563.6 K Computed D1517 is 2.43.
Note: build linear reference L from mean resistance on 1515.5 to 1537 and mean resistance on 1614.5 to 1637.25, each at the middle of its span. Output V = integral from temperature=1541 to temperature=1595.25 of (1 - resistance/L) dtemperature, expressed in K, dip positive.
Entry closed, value 9.2 K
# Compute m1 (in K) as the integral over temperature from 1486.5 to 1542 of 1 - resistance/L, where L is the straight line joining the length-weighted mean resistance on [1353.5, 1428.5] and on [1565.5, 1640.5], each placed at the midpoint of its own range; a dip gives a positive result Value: -2.98 K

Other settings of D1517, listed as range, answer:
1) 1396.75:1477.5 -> 2.41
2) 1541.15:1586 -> 2.15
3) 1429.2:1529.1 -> 2.43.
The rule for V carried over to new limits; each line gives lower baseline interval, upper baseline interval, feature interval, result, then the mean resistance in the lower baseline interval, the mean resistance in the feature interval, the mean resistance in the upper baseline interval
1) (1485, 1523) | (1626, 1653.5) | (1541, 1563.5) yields 0.2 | 2.45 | 2.44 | 2.48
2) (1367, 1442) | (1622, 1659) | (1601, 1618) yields 1.0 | 2.38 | 2.37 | 2.54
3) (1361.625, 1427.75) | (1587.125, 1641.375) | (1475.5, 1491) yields -0.2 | 2.37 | 2.42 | 2.43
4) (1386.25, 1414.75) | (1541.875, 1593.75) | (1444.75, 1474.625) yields -2.3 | 2.35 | 2.44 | 2.1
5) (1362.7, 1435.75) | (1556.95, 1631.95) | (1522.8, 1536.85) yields -0.5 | 2.38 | 2.38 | 2.24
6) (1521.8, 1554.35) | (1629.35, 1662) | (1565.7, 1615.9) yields 8.1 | 2.41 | 2.03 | 2.43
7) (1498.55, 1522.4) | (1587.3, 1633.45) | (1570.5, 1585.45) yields 4.3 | 2.44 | 1.73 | 2.43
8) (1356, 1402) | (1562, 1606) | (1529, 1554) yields -4.6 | 2.34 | 2.42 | 1.97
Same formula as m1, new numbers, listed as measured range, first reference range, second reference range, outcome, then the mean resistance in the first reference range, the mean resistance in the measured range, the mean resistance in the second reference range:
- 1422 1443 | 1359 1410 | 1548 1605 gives -1.6 K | 2.35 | 2.46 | 2.08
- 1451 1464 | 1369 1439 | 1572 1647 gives -0.4 K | 2.38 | 2.42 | 2.28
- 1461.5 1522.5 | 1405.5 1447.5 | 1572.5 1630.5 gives -2.2 K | 2.42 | 2.44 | 2.24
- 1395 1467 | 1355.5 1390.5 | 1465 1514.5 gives -0.6 K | 2.34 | 2.41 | 2.44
